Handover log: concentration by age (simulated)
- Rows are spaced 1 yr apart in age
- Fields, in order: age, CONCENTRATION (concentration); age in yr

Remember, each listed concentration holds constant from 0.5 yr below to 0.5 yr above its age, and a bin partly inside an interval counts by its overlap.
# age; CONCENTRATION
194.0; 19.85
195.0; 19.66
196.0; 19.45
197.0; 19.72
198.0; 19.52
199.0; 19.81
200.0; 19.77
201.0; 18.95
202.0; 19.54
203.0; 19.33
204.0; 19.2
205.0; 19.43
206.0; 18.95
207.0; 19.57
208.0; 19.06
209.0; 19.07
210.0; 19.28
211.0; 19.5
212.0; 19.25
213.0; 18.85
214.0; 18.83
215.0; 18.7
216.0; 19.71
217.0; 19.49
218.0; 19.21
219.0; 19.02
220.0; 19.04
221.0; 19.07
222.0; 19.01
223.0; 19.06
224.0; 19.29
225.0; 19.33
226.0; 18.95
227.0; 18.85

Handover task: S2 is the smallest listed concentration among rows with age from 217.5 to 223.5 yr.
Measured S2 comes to 19.01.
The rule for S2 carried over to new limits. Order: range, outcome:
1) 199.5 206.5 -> 18.95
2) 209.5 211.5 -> 19.28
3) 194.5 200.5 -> 19.45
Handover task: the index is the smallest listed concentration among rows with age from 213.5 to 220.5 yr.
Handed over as 18.7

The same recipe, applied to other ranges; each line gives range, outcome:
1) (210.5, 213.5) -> 18.85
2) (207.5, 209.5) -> 19.06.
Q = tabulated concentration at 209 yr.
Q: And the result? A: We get 19.07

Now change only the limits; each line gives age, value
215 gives 18.7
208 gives 19.06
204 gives 19.2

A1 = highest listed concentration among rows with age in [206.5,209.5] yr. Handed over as 19.57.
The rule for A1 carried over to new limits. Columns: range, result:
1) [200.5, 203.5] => 19.54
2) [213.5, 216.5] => 19.71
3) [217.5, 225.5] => 19.33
